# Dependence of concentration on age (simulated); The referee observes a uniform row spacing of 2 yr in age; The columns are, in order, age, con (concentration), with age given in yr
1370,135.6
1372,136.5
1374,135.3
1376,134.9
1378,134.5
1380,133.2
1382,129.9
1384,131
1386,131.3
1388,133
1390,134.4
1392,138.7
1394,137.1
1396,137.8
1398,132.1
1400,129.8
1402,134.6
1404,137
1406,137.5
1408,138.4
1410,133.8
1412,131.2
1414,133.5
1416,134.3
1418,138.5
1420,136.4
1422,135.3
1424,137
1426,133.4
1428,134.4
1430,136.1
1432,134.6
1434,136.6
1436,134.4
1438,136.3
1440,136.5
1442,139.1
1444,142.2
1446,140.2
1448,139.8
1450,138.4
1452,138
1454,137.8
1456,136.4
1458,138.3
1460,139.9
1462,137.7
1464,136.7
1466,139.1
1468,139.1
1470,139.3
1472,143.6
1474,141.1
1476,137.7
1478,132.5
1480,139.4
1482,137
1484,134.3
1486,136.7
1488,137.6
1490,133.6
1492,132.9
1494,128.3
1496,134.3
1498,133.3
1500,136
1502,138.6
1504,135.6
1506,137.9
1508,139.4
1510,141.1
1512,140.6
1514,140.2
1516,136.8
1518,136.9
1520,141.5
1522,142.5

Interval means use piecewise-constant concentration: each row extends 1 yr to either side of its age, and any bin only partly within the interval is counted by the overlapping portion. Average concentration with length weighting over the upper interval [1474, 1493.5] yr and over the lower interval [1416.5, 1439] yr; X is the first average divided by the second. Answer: 1.00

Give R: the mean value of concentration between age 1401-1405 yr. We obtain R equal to 136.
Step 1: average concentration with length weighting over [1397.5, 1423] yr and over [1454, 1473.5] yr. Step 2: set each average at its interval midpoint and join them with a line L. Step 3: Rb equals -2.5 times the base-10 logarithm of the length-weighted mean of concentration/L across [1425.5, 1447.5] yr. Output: 0.00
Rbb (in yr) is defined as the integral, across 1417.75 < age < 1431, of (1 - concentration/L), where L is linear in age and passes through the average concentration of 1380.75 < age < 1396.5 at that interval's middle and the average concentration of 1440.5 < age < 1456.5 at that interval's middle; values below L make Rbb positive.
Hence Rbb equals 0.1 yr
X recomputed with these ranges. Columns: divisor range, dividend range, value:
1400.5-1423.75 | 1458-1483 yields 1.02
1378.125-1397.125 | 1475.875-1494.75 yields 1.01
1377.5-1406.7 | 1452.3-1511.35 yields 1.02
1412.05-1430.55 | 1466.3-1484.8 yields 1.02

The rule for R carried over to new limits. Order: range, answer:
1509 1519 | 139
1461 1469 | 138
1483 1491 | 136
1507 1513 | 140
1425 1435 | 135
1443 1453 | 140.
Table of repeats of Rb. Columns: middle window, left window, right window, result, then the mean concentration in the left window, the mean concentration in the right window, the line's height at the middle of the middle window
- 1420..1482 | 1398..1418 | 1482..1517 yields -0.018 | 135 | 136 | 135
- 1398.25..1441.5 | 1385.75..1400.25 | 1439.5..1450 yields 0.016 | 135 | 140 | 137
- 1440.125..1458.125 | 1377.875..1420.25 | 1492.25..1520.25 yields -0.026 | 134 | 137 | 136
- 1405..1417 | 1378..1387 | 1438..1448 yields 0.004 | 132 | 139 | 135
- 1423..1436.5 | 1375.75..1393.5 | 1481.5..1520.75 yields -0.005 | 133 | 137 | 135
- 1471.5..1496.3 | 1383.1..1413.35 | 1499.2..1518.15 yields 0.012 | 135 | 138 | 138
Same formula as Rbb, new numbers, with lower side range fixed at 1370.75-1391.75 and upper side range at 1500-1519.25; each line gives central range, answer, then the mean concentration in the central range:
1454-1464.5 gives -0.10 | 138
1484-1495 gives 0.31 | 134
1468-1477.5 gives -0.19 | 140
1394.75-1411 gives -0.09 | 135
